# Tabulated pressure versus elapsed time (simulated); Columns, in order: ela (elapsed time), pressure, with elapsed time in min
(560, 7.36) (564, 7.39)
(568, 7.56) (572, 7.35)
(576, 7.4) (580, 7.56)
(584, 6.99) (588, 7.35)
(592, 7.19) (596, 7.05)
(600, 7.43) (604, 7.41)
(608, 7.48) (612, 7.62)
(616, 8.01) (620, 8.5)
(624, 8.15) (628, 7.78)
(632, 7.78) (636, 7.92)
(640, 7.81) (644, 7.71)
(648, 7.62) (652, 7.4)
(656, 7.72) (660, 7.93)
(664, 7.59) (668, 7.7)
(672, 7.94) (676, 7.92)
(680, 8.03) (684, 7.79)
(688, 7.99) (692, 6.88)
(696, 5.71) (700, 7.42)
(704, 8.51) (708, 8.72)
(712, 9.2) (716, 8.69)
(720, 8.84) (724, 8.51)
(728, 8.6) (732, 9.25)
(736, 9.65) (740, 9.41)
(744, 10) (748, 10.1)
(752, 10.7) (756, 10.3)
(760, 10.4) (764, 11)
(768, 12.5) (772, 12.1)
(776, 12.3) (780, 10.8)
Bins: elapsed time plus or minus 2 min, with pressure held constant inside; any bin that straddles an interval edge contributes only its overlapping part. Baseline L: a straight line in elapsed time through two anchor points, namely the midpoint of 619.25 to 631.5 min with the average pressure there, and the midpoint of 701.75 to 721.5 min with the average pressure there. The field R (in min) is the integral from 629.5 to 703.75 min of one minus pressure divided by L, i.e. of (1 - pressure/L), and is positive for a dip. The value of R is 6.80 min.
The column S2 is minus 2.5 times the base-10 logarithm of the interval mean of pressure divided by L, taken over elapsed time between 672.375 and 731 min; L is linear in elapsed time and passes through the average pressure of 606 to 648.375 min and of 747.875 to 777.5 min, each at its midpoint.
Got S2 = 0.20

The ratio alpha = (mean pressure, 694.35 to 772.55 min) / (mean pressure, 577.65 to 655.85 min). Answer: 1.24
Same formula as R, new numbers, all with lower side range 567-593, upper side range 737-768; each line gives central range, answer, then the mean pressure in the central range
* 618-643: 0.8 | 7.98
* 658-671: 1.6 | 7.76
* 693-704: 2.9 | 6.95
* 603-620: 0.3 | 7.75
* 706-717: 0.9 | 8.89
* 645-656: 1.3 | 7.57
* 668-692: 3.4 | 7.83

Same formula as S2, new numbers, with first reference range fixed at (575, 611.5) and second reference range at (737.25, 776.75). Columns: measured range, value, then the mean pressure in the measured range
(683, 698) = 0.311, 7.05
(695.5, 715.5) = 0.194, 8.14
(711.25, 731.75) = 0.147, 8.78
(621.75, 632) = 0.014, 7.94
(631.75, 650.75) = 0.080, 7.75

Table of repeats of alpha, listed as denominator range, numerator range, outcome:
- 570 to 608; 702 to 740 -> 1.22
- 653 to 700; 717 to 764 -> 1.28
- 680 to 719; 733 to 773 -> 1.33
